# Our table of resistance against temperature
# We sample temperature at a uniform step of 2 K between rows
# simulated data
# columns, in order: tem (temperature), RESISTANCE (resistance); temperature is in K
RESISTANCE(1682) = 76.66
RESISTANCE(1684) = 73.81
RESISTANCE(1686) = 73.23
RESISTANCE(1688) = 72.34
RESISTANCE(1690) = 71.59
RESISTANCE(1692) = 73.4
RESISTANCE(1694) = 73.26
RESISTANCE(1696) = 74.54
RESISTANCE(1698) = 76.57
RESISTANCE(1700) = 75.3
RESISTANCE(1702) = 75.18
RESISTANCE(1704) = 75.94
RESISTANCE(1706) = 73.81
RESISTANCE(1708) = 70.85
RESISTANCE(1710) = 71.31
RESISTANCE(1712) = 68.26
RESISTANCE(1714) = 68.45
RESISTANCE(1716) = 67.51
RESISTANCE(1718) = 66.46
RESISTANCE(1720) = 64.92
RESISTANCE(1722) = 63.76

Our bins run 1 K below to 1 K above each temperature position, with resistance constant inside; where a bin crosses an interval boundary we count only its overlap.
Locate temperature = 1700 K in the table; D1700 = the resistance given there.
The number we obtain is 75.3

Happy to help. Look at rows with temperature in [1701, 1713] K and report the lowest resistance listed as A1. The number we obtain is 68.26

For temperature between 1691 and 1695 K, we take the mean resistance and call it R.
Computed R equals 73.3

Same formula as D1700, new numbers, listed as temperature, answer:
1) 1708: 70.85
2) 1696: 74.54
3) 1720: 64.92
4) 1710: 71.31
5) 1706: 73.81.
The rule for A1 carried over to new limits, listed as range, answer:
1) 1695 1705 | 74.54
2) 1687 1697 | 71.59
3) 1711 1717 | 67.51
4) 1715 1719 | 66.46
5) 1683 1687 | 73.23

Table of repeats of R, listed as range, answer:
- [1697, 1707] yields 75.4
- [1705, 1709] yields 72.3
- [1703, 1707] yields 74.9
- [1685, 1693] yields 72.6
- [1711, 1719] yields 67.7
